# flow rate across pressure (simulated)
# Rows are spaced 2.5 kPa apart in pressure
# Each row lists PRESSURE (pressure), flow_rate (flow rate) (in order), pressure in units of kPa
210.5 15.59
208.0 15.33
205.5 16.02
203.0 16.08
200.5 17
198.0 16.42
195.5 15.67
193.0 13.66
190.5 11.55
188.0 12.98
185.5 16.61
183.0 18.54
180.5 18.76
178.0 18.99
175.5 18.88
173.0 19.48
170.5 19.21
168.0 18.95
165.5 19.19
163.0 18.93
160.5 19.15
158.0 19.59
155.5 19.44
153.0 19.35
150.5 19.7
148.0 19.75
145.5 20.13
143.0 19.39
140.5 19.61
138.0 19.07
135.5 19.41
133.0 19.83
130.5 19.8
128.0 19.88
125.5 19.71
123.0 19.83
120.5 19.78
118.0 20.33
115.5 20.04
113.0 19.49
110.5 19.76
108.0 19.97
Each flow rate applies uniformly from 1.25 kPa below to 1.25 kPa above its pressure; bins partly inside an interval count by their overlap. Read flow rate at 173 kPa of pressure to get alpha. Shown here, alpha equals 19.48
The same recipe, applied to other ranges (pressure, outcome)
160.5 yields 19.15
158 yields 19.59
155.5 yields 19.44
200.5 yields 17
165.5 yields 19.19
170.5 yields 19.21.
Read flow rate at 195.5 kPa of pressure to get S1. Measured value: 15.67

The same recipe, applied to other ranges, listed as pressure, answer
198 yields 16.42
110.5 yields 19.76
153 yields 19.35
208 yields 15.33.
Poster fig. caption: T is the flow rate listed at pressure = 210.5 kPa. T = 15.59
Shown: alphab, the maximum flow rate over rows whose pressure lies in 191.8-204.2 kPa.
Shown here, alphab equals 17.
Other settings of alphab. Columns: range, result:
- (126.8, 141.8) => 19.88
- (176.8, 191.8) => 18.99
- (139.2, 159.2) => 20.13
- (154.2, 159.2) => 19.59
